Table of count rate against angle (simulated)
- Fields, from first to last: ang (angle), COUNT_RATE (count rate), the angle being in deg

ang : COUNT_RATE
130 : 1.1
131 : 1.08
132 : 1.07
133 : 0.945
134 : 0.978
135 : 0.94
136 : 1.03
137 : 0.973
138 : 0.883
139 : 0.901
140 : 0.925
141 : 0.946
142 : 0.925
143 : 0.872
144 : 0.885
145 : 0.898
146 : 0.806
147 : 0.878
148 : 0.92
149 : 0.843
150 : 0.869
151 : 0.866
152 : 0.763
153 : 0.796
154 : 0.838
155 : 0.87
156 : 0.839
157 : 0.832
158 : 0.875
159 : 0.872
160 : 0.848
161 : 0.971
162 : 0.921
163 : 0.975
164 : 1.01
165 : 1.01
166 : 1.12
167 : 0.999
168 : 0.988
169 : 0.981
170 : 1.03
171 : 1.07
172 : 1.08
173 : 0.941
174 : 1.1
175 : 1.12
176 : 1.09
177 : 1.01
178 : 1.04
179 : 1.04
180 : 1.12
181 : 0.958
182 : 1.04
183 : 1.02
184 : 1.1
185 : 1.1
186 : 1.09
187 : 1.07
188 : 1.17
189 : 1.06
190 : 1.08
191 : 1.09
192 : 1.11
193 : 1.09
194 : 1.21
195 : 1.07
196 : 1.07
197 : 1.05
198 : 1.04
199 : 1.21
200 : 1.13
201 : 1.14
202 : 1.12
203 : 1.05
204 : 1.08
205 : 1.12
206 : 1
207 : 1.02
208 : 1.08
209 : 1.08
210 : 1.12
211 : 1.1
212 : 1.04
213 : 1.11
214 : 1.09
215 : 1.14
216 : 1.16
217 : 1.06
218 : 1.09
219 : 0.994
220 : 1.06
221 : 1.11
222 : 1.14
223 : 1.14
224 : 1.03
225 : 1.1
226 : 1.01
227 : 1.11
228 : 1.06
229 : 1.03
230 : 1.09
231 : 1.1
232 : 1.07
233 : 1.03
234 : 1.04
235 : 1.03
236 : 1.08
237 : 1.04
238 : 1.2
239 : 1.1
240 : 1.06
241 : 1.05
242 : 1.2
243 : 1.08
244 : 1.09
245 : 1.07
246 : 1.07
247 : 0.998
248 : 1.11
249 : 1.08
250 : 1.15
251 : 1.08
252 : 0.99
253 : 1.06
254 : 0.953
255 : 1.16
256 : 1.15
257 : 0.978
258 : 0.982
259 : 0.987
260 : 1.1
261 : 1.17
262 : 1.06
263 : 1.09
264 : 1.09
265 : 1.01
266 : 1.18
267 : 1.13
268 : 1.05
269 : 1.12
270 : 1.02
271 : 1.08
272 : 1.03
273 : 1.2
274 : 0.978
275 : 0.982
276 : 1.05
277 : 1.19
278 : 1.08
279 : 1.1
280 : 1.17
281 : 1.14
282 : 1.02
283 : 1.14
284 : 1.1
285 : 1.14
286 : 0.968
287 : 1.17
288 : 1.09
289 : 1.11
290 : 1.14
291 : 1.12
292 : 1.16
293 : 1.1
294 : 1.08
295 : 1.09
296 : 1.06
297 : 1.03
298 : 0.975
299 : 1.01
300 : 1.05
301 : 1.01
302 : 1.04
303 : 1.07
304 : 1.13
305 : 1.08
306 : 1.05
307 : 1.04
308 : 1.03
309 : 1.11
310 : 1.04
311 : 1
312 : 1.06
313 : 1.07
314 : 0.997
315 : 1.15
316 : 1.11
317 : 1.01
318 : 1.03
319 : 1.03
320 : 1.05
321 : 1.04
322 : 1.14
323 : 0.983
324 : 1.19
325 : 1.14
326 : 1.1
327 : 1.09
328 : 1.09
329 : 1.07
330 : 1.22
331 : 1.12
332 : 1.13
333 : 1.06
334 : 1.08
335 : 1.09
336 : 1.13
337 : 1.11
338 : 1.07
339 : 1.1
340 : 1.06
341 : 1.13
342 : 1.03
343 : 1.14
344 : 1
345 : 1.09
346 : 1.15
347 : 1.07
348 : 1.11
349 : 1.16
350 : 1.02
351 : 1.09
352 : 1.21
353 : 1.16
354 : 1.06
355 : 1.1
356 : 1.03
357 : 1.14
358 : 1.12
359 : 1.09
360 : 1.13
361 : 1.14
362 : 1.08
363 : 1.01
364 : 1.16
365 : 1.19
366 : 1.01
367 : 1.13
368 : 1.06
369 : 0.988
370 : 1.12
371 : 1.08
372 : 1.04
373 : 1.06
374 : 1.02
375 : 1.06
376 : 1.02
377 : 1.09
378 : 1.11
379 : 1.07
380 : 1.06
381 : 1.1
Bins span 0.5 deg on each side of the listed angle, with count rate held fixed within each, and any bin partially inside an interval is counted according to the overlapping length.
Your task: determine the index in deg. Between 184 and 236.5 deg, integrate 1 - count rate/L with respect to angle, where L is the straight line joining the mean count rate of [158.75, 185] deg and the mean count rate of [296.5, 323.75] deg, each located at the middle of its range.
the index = -2.9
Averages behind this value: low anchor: 1.02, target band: 1.09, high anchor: 1.05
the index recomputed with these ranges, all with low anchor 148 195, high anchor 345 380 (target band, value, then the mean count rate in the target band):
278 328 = -0.73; 1.08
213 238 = -1.33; 1.08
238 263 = -0.94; 1.07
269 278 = -0.20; 1.07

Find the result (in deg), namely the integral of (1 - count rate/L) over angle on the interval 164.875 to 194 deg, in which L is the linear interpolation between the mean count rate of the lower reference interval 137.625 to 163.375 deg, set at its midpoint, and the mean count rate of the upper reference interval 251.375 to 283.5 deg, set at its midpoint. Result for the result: -4.3 deg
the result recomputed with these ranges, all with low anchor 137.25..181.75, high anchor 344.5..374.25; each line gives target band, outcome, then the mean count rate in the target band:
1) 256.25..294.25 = -2.06 deg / 1.09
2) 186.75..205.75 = -2.55 deg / 1.1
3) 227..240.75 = -0.99 deg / 1.07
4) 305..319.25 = 0.08 deg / 1.05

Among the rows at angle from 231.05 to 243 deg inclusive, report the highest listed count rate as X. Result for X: 1.2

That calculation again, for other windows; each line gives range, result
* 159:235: 1.21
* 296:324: 1.19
